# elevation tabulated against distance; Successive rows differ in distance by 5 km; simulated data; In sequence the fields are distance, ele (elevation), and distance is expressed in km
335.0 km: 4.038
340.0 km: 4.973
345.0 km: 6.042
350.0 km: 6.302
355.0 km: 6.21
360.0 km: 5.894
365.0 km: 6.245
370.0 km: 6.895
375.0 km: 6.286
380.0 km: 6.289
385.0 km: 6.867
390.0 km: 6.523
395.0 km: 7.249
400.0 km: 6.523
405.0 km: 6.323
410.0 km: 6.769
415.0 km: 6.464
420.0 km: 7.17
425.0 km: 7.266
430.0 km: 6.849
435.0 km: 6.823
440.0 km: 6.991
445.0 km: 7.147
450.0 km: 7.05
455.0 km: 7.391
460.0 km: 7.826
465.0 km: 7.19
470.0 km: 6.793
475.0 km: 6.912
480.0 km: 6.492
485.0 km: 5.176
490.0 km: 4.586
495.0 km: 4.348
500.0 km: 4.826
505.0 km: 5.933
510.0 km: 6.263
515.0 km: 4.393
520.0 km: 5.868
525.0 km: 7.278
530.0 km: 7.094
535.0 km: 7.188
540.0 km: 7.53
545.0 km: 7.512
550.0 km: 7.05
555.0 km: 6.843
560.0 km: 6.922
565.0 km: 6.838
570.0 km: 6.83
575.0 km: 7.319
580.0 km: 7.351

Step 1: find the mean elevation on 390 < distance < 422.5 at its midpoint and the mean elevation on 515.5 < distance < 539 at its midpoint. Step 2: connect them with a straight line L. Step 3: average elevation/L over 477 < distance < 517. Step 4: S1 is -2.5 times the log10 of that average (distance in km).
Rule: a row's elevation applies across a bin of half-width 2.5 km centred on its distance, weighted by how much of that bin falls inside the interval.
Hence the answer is 0.258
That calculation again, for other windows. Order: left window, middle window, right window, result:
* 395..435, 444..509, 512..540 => 0.06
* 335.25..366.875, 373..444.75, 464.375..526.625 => -0.17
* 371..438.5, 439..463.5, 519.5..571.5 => -0.07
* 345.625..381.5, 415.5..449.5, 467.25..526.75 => -0.17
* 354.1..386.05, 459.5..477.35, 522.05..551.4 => -0.03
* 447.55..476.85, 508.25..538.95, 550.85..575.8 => 0.10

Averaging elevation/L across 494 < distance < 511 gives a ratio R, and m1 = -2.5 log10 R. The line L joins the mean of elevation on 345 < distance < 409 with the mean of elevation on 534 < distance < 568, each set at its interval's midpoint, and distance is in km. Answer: 0.28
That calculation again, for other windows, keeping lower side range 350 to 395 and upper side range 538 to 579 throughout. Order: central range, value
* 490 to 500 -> 0.455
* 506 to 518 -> 0.267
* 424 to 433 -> -0.058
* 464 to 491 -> 0.098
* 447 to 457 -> -0.075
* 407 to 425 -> -0.041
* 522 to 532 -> -0.020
